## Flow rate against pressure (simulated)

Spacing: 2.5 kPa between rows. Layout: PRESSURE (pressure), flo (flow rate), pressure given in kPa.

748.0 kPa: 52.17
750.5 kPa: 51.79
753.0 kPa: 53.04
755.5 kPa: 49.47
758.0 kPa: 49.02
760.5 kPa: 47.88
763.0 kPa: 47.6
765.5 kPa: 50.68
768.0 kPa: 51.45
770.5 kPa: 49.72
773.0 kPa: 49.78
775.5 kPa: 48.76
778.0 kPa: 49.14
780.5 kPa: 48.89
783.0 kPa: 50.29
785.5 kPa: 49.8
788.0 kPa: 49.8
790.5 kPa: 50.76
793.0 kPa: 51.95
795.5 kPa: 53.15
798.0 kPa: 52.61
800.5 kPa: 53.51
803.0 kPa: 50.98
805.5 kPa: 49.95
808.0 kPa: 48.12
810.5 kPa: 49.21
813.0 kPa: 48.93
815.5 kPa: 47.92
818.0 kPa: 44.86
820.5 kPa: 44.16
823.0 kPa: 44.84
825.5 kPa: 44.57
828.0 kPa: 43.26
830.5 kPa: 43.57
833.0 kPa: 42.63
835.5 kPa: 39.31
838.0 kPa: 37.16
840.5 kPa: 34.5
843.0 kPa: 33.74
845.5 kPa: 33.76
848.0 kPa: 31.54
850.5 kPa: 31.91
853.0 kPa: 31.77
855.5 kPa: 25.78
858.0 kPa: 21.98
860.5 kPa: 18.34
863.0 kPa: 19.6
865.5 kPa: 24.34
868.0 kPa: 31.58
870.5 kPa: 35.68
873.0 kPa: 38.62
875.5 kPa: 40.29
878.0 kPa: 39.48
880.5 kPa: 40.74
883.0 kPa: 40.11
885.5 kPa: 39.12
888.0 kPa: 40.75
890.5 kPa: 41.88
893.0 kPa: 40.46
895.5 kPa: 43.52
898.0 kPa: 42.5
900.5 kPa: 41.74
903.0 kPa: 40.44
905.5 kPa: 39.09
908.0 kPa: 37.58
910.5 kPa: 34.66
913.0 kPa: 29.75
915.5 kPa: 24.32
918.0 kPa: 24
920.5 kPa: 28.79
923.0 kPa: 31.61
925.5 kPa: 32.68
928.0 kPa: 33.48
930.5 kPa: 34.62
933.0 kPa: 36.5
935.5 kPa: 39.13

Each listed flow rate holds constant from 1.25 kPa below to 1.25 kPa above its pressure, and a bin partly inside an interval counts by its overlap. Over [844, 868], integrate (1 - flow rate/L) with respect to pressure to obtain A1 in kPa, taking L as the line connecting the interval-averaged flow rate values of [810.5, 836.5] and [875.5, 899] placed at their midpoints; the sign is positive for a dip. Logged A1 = 8.9 kPa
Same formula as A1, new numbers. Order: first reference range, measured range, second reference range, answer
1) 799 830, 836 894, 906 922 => 7.0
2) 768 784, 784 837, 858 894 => -4.0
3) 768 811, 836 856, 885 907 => 5.5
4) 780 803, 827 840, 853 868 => -2.4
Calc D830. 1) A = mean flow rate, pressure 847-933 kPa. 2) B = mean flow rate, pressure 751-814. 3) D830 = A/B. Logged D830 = 0.7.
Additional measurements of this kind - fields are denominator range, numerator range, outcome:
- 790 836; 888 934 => 0.75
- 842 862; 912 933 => 1.07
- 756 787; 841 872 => 0.58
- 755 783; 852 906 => 0.72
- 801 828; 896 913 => 0.82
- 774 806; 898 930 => 0.66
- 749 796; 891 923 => 0.71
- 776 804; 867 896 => 0.77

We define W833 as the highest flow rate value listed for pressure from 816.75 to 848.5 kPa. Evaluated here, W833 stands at 44.86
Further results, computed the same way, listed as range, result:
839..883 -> 40.74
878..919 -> 43.52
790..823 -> 53.51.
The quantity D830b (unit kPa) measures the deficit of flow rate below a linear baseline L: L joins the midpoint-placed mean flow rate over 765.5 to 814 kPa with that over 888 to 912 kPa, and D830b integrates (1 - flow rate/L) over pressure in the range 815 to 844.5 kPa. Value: 3.3 kPa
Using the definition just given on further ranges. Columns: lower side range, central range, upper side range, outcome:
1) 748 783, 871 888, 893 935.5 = -0.51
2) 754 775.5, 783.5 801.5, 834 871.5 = -3.44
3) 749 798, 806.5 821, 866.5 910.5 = -0.30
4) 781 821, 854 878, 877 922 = 7.07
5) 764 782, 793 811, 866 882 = -1.98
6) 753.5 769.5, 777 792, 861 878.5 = -1.33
